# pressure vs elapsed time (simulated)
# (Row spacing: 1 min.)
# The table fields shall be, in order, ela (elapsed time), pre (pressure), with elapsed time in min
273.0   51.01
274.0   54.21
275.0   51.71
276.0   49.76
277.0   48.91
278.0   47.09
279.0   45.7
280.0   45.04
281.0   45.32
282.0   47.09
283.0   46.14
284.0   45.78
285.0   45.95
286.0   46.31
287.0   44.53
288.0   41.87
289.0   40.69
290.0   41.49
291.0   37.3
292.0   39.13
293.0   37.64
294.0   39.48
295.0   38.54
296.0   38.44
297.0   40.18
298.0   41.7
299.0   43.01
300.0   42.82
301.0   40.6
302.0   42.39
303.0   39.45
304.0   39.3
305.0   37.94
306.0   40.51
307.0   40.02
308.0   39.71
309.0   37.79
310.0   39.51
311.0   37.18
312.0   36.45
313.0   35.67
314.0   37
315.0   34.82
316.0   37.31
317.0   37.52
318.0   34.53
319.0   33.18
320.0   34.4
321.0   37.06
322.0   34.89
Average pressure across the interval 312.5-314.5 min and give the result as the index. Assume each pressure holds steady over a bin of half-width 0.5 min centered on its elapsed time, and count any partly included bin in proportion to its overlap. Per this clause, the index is 36.3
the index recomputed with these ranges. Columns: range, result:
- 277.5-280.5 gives 45.9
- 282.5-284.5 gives 46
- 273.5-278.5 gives 50.3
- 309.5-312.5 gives 37.7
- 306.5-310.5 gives 39.3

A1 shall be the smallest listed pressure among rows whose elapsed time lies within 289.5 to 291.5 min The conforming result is 37.3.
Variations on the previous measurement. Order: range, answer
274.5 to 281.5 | 45.04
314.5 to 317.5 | 34.82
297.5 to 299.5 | 41.7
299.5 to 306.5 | 37.94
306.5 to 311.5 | 37.18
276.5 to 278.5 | 47.09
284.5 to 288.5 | 41.87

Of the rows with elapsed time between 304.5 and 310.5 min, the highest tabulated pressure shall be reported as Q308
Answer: 40.51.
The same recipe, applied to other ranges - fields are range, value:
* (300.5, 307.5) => 42.39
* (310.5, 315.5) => 37.18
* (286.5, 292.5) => 44.53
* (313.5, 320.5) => 37.52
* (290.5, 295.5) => 39.48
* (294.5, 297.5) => 40.18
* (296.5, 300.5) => 43.01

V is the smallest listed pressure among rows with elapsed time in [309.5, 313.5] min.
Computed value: 35.67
